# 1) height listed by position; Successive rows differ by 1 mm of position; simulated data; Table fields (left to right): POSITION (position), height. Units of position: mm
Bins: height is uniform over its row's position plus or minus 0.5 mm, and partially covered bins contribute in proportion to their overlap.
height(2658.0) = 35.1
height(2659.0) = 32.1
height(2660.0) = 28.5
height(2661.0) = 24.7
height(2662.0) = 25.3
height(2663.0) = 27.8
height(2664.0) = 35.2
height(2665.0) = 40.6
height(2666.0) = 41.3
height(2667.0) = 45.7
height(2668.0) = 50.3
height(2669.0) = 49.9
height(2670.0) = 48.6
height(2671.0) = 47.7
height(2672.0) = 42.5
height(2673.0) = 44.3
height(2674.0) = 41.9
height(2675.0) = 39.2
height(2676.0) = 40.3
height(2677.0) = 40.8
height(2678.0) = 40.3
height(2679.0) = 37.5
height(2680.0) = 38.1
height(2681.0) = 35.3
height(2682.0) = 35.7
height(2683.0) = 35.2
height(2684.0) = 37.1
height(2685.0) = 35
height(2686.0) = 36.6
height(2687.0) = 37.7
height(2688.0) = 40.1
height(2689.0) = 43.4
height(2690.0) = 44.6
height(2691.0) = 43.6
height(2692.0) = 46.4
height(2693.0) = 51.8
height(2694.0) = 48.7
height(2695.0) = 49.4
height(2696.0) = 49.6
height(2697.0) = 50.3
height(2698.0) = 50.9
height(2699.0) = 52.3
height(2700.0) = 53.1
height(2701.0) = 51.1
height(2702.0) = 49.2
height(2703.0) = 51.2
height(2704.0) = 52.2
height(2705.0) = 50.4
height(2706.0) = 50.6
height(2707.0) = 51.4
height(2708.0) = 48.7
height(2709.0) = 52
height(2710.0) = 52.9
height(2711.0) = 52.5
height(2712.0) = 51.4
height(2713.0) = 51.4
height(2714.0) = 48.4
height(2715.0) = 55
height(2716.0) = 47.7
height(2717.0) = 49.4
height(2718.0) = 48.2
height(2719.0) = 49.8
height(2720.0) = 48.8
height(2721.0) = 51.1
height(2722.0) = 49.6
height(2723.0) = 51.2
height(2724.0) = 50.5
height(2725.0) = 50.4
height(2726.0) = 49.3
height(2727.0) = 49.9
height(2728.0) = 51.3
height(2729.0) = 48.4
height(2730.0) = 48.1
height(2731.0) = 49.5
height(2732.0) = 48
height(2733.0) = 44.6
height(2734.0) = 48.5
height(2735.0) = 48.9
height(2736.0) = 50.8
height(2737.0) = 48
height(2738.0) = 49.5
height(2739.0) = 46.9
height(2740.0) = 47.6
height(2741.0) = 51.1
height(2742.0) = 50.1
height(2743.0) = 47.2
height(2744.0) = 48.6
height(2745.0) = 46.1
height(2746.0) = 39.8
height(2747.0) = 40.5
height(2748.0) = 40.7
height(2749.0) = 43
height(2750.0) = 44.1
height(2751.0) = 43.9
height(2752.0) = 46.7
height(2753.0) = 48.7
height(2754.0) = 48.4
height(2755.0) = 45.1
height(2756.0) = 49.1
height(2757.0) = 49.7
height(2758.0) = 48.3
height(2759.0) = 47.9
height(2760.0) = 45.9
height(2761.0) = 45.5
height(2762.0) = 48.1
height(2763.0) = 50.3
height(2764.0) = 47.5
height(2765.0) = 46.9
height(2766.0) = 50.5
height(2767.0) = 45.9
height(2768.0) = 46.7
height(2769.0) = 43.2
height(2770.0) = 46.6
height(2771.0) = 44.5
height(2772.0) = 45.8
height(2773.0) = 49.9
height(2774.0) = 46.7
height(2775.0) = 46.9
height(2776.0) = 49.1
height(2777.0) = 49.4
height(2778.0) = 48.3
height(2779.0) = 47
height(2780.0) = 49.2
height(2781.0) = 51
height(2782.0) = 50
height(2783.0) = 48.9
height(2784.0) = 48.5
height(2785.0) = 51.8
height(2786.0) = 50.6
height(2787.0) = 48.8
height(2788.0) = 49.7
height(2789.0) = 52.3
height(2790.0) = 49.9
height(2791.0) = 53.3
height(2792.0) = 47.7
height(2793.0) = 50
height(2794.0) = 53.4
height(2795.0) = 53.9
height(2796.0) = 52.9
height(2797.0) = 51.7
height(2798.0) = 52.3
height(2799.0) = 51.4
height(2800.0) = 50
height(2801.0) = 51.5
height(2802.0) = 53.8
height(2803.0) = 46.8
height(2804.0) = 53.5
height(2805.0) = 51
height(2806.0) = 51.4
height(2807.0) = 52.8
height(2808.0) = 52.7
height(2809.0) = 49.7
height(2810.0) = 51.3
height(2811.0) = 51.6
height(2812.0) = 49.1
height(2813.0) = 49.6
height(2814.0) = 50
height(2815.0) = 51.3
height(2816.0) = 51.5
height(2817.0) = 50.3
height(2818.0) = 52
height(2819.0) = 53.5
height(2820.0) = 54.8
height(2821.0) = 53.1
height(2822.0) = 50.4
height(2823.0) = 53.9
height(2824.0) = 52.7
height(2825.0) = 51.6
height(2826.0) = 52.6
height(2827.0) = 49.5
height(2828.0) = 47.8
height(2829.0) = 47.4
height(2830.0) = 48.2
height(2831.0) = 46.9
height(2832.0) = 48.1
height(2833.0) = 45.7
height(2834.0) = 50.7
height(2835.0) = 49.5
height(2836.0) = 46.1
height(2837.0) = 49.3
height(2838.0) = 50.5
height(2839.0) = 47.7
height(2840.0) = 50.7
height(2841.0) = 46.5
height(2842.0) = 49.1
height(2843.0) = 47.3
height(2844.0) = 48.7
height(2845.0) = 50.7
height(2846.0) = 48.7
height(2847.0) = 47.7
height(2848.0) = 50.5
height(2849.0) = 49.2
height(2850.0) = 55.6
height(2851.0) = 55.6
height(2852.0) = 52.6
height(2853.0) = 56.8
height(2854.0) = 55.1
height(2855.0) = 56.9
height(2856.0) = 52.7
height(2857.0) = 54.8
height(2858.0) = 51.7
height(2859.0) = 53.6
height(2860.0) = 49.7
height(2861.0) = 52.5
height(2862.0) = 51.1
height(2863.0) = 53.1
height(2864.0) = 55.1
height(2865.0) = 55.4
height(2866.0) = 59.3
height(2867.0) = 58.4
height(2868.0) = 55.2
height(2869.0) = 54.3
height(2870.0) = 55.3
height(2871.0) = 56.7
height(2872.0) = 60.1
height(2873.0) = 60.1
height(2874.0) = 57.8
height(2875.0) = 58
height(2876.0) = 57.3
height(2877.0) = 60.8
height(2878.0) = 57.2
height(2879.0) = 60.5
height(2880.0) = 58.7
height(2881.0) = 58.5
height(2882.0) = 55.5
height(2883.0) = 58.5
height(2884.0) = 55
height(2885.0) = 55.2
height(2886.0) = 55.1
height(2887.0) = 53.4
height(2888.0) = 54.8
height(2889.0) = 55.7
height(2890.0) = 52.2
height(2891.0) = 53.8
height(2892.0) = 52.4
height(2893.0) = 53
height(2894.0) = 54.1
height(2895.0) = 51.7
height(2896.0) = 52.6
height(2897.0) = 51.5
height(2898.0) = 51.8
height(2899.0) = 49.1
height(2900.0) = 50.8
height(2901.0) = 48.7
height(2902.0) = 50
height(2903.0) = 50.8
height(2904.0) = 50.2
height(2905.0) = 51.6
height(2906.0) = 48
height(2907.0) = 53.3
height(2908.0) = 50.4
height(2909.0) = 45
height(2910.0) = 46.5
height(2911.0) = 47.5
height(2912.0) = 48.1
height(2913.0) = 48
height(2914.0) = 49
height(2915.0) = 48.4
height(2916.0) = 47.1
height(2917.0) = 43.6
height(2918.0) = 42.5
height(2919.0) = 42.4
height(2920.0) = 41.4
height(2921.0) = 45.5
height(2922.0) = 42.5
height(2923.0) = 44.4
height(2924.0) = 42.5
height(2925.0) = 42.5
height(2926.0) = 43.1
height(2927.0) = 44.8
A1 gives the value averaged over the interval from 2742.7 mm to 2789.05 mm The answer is 47.3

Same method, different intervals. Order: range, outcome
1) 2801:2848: 50.2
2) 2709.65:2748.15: 48.8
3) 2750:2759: 47.3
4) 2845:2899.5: 54.6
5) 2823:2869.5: 51.4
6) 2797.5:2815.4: 51.1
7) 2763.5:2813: 49.7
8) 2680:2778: 47.4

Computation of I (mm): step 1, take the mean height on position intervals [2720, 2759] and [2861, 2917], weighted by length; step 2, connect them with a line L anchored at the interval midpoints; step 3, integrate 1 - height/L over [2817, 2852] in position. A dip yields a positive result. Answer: 0.8 mm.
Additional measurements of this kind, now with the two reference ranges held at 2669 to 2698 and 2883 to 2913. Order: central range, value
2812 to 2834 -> -0.97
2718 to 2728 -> -1.33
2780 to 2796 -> -1.29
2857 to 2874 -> -1.70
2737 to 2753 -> -0.29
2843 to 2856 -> -0.70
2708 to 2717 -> -1.53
